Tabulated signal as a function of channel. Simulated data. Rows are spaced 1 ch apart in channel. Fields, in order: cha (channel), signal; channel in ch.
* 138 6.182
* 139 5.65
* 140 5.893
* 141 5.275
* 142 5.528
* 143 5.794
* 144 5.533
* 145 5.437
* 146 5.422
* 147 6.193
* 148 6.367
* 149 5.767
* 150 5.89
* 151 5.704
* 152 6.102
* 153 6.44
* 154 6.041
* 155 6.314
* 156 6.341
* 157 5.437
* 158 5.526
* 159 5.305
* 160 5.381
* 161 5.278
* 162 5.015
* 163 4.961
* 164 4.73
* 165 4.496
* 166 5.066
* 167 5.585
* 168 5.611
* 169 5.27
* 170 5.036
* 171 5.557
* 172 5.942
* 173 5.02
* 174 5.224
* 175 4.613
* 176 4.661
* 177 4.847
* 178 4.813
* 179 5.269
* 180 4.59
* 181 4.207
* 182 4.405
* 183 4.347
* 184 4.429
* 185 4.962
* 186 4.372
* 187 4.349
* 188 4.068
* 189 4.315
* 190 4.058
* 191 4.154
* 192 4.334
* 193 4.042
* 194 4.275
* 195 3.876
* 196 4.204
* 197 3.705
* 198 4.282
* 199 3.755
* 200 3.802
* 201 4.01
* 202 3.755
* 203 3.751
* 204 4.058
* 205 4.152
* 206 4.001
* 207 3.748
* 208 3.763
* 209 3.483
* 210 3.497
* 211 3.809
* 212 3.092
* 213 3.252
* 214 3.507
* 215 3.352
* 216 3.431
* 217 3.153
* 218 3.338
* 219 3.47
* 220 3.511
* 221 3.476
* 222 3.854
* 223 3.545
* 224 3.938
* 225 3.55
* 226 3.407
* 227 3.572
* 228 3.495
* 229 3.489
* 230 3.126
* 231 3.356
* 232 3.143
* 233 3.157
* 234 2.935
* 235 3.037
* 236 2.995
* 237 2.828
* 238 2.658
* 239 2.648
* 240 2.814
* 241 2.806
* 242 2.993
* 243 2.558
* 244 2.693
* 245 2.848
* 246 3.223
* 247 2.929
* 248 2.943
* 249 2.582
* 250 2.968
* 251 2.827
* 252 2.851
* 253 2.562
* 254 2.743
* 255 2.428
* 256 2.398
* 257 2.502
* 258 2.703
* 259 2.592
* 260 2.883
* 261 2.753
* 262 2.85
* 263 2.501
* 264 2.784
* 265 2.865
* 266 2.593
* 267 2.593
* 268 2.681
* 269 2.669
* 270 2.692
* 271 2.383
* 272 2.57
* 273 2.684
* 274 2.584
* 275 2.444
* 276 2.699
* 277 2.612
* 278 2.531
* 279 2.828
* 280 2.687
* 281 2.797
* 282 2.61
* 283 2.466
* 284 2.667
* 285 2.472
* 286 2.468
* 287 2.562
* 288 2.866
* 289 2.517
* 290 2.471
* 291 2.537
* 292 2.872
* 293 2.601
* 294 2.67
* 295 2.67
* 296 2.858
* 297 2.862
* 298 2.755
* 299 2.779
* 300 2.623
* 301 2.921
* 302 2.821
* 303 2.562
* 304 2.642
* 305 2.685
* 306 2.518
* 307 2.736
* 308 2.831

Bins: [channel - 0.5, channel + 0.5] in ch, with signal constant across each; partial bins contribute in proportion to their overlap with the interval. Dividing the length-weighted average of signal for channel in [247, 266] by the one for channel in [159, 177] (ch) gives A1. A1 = 0.53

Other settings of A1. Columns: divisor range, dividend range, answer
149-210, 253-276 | 0.55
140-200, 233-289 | 0.54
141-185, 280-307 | 0.50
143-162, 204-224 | 0.62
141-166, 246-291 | 0.47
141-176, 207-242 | 0.60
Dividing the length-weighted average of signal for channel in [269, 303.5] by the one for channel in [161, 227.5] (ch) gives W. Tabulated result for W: 0.6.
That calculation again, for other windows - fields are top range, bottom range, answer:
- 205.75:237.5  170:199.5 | 0.76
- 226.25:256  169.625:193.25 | 0.63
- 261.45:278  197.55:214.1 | 0.70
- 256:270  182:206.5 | 0.65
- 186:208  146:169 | 0.72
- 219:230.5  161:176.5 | 0.69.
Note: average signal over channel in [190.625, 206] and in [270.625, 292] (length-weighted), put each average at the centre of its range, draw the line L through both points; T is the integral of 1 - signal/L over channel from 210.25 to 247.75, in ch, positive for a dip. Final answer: 3.0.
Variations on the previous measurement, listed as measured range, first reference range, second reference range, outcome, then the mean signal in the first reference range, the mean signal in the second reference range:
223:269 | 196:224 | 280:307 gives 4.7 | 3.67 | 2.67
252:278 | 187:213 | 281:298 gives 3.1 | 3.91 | 2.64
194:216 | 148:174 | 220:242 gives 1.8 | 5.52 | 3.23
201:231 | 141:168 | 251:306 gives 4.1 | 5.6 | 2.66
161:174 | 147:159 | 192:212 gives 0.4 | 5.97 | 3.88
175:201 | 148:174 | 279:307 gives 3.3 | 5.52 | 2.67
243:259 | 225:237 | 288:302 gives 1.8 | 3.24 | 2.71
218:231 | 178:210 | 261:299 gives 0.3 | 4.15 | 2.65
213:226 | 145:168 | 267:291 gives 1.8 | 5.6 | 2.61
